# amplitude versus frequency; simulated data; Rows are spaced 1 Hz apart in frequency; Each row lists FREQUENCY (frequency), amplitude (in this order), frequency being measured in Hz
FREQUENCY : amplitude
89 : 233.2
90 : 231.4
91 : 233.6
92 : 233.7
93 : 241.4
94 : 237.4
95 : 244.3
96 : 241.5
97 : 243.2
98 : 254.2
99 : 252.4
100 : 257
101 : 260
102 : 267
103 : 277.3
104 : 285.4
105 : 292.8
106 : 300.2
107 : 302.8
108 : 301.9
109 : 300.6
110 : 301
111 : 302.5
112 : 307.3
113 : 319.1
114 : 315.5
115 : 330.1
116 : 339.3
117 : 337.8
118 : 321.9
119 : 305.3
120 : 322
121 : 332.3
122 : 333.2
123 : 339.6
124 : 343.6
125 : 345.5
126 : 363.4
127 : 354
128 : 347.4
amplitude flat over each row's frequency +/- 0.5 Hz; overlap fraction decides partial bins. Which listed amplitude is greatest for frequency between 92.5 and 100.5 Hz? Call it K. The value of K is 257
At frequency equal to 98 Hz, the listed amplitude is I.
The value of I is 254.2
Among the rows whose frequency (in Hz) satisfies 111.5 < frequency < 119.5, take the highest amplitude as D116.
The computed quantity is 339.3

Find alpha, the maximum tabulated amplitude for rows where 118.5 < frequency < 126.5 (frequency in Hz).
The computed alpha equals 363.4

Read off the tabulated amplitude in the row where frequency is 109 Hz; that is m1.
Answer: 300.6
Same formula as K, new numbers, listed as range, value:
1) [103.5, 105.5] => 292.8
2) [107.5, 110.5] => 301.9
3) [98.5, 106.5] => 300.2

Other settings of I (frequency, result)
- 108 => 301.9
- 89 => 233.2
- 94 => 237.4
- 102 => 267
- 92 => 233.7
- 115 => 330.1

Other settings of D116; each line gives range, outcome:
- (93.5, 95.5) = 244.3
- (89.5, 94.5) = 241.4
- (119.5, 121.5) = 332.3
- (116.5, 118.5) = 337.8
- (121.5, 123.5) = 339.6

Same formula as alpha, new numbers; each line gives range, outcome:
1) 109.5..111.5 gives 302.5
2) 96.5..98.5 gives 254.2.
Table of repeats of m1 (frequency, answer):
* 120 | 322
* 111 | 302.5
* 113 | 319.1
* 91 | 233.6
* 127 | 354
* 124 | 343.6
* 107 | 302.8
